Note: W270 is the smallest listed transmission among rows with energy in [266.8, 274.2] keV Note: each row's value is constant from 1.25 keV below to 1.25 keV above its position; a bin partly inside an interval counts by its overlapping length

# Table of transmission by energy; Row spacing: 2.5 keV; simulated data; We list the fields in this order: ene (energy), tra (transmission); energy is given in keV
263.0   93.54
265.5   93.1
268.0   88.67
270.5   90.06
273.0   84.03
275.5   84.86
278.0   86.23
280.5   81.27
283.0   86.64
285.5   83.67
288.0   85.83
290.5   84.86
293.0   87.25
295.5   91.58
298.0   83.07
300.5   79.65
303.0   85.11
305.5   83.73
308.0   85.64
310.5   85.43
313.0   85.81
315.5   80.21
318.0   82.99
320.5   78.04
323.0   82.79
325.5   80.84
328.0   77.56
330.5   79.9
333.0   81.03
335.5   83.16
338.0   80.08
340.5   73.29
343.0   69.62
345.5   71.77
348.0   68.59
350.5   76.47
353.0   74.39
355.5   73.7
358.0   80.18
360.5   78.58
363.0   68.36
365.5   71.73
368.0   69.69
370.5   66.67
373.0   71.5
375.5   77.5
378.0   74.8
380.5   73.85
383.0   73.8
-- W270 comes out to 84.03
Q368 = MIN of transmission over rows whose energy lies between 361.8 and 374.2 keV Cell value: 66.67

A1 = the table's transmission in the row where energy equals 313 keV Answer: 85.81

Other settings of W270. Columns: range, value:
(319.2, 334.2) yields 77.56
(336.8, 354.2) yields 68.59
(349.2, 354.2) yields 74.39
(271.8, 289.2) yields 81.27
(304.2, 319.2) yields 80.21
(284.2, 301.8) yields 79.65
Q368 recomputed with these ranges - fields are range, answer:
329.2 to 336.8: 79.9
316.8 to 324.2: 78.04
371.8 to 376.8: 71.5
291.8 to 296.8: 87.25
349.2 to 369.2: 68.36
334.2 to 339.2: 80.08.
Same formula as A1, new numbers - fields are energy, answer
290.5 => 84.86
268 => 88.67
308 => 85.64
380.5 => 73.85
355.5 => 73.7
